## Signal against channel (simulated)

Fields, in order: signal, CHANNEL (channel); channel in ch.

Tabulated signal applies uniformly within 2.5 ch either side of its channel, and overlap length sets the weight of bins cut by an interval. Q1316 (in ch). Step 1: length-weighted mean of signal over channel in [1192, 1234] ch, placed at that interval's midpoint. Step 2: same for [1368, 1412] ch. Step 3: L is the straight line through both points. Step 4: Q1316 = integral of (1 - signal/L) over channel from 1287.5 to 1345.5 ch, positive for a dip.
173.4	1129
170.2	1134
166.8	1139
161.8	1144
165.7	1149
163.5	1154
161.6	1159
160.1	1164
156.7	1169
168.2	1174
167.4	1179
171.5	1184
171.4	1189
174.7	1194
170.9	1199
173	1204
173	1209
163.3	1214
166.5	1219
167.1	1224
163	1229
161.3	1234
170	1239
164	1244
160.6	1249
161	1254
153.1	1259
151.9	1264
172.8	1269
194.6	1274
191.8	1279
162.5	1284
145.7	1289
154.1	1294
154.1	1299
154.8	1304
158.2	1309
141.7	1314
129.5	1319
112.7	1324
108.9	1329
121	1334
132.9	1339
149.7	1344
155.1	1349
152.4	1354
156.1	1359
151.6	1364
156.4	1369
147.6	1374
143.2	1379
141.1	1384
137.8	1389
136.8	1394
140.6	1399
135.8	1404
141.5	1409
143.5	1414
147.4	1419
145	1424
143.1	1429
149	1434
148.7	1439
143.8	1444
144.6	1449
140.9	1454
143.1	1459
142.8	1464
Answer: 5.6 ch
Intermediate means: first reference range 168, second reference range 142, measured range 138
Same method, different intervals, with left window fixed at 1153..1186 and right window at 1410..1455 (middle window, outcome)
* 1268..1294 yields -2.6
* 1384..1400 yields 1.0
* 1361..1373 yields -0.3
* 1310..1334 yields 4.4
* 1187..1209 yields -1.4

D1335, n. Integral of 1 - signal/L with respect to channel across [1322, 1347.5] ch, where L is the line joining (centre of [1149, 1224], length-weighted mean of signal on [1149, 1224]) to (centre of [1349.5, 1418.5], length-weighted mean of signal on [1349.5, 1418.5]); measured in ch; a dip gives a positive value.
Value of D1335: 4.1 ch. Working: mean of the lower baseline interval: 167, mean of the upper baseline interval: 145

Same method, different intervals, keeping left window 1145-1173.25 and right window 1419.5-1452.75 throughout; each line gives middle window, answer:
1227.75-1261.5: -1.05 ch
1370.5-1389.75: 0.69 ch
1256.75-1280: -2.45 ch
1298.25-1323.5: 1.42 ch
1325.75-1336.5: 2.62 ch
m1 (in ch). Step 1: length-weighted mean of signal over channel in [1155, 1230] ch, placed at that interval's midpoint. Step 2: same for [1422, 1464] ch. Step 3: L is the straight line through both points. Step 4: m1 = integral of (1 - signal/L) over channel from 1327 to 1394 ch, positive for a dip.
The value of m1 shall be 4.13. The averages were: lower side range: 167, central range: 143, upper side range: 145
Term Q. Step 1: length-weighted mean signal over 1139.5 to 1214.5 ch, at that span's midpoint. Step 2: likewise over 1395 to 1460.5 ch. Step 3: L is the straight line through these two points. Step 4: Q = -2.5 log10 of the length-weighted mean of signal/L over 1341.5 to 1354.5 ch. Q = -0.01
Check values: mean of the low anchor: 167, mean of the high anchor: 143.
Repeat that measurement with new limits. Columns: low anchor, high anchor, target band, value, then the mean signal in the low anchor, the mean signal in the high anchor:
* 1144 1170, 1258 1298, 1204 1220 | -0.032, 162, 166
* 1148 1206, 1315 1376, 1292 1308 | -0.056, 167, 139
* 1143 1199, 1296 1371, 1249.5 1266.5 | -0.018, 166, 142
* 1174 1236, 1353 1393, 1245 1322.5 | 0.002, 169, 148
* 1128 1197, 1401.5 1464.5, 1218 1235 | -0.023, 167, 144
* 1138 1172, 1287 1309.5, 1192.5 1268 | -0.050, 162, 153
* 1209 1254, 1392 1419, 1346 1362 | -0.048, 165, 140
